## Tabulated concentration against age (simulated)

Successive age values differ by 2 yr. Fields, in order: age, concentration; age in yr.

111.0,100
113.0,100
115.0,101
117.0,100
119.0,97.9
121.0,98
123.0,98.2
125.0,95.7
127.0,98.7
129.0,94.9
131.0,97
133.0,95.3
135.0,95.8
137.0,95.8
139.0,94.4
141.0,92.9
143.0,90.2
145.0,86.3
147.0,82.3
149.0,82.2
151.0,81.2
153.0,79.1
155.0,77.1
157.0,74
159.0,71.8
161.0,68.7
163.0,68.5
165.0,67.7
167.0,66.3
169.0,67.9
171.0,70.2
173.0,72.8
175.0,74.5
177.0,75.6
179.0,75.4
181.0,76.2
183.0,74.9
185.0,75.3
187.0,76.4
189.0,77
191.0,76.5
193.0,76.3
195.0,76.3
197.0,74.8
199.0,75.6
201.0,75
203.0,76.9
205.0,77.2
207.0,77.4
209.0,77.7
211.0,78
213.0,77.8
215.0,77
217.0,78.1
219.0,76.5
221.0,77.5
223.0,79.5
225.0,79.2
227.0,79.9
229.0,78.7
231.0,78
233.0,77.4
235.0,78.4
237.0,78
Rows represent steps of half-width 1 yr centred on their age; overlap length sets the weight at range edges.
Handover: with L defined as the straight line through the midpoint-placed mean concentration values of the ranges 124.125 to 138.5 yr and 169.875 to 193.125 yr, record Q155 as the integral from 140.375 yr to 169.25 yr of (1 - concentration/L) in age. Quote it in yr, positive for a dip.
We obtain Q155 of 3.1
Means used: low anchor 96.1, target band 77.1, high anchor 75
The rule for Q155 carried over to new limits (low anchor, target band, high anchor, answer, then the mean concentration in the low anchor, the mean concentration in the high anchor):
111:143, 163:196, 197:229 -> 4.4 yr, 96.9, 77.5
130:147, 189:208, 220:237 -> 1.6 yr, 92.8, 78.5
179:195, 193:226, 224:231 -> 0.3 yr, 76.1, 79.1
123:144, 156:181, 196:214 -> 4.3 yr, 95.2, 76.7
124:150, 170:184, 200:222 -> 1.7 yr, 92.4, 77.2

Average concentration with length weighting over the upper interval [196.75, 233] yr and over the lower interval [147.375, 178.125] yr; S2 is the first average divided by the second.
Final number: 1.06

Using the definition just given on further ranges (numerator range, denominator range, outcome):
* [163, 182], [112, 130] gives 0.73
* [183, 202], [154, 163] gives 1.05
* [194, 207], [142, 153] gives 0.91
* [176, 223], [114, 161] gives 0.85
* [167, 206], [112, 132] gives 0.76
